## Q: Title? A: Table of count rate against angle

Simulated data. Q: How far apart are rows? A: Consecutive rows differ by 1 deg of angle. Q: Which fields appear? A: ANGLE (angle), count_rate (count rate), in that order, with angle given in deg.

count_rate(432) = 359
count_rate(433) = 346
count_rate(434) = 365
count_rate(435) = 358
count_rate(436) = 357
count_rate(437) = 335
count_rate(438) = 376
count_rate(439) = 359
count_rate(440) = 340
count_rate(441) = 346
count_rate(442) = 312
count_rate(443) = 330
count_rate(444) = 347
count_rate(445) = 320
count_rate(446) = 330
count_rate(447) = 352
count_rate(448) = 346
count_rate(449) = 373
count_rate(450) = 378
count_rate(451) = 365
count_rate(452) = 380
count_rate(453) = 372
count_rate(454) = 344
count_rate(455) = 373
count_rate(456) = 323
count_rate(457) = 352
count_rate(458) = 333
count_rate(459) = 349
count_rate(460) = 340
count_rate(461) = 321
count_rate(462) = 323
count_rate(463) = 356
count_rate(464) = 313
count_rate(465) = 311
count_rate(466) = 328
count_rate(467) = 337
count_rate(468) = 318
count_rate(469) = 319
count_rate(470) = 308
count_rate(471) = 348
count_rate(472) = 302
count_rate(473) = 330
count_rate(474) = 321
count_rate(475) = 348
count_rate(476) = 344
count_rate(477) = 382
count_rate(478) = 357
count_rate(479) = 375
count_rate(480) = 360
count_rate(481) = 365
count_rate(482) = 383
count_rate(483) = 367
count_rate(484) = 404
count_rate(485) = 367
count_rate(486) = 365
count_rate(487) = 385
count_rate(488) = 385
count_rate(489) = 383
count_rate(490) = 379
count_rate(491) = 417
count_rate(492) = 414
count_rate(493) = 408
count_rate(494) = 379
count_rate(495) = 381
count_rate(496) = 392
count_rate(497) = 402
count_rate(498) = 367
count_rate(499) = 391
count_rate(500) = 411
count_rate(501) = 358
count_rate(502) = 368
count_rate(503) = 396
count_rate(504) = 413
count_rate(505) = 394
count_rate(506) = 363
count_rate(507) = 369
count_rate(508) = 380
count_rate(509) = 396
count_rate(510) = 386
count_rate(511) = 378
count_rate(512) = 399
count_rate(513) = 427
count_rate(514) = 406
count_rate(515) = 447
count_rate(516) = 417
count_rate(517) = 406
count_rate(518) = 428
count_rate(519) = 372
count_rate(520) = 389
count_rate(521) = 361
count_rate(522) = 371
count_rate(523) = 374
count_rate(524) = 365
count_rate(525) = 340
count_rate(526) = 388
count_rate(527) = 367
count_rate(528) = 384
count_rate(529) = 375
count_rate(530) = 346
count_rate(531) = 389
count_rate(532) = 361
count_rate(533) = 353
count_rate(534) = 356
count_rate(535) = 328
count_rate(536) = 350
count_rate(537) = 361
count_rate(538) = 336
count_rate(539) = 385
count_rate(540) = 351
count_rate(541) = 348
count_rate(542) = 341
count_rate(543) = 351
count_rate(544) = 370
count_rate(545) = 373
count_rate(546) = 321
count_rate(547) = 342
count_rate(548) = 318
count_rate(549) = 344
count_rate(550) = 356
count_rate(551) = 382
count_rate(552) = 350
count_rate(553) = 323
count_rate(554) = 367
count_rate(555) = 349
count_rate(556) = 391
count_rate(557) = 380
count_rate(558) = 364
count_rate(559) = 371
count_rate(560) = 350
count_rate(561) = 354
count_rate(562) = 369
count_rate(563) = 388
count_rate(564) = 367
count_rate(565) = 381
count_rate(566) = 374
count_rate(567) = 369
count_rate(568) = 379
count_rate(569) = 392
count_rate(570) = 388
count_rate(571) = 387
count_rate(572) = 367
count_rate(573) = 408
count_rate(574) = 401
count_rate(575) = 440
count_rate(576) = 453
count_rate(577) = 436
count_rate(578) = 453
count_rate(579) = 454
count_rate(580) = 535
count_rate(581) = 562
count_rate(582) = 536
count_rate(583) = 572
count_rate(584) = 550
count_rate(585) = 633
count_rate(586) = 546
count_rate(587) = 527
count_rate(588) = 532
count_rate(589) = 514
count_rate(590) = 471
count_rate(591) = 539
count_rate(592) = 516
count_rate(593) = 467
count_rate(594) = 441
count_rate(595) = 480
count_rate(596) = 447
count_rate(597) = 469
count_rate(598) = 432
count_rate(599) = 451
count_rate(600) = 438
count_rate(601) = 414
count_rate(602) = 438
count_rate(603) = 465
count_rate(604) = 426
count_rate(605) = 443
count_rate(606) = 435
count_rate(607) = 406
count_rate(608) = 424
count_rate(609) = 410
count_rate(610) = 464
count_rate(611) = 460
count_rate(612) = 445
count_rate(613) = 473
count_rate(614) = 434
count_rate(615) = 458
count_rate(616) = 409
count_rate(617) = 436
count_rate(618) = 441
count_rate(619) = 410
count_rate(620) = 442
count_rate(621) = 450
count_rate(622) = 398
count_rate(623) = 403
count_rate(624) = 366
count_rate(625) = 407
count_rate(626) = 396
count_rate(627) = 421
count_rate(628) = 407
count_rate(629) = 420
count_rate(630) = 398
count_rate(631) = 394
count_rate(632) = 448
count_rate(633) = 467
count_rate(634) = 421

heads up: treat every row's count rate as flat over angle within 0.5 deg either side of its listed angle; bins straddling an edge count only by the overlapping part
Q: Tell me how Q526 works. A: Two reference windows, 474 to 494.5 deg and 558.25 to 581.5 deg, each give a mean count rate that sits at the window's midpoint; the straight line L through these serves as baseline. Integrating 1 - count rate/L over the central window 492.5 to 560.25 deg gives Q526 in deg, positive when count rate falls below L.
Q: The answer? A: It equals 3.2 deg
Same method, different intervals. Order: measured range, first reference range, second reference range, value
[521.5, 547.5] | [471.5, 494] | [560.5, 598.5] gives 3.58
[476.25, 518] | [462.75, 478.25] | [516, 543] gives -4.90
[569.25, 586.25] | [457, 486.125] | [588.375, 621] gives -1.83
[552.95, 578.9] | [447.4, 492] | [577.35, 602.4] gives 4.52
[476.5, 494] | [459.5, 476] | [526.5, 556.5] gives -2.53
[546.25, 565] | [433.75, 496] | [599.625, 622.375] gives 2.12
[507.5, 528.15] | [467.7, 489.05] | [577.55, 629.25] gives -0.07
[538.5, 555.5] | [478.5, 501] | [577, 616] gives 3.24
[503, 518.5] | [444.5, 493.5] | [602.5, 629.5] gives -1.05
